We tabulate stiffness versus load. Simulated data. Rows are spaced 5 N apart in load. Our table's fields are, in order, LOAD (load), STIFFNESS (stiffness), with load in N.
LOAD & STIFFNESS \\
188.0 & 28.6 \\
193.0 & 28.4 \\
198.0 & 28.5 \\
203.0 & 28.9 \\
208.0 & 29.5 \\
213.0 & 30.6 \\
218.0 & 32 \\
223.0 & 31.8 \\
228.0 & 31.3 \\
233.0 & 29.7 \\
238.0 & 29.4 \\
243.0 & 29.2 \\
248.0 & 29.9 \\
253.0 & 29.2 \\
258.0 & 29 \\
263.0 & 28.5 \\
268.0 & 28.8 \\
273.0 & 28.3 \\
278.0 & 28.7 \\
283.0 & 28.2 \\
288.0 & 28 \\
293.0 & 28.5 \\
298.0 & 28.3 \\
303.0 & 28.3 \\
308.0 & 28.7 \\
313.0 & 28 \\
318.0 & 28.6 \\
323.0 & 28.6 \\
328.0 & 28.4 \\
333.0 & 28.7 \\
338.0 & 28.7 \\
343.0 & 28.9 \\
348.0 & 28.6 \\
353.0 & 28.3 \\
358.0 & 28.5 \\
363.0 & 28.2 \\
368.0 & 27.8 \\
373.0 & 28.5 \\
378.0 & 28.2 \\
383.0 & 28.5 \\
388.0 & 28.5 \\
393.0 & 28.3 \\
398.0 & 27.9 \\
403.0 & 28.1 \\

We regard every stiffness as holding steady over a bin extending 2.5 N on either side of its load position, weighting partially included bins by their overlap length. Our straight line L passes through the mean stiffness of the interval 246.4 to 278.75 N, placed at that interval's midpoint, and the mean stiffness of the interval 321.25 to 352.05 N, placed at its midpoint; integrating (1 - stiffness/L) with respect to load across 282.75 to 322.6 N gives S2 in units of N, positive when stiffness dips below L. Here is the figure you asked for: 0.6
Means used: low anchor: 28.9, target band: 28.3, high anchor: 28.6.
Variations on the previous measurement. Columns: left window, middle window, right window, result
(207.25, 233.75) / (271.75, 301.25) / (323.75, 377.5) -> 1.4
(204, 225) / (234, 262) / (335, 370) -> 0.9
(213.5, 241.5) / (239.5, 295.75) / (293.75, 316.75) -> 1.4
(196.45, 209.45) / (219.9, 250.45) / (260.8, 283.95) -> -1.6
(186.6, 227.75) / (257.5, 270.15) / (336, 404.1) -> 0.3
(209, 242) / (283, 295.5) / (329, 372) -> 0.6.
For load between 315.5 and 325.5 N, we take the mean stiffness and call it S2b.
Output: 28.6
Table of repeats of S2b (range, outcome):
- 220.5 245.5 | 30.3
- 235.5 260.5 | 29.3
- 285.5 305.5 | 28.3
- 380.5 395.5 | 28.4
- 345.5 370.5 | 28.3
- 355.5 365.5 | 28.4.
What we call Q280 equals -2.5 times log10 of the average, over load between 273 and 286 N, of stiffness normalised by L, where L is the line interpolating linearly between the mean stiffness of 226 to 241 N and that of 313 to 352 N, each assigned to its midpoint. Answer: 0.04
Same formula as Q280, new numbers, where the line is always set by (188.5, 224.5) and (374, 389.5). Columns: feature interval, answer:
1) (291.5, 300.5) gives 0.03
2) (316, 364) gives 0.01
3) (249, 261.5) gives 0.01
